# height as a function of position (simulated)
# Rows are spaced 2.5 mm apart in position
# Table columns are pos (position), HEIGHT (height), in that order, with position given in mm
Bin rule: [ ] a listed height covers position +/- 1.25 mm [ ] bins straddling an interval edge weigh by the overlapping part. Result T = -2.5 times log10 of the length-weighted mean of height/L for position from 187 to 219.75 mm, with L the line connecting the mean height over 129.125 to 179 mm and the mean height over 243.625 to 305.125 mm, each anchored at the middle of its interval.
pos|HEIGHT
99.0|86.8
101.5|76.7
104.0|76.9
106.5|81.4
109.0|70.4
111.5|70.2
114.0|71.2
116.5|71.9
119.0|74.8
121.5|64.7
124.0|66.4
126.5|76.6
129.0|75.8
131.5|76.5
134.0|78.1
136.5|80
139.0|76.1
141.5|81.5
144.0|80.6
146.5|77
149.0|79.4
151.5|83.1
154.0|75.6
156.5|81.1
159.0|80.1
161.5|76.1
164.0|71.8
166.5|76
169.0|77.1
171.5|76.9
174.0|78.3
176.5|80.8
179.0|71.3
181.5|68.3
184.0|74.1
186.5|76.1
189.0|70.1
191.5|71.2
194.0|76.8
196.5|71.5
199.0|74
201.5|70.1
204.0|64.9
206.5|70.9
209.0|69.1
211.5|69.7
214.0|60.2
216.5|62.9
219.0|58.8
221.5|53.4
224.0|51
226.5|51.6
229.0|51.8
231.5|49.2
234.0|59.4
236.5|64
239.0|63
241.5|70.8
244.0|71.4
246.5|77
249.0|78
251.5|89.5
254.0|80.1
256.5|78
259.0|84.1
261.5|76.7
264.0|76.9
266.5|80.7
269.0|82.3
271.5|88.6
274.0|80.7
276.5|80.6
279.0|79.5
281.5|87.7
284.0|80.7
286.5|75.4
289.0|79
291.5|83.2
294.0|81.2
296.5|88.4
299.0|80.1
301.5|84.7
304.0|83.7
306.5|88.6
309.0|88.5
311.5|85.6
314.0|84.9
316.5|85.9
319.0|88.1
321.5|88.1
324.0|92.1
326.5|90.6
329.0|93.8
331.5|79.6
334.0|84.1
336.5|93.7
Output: 0.15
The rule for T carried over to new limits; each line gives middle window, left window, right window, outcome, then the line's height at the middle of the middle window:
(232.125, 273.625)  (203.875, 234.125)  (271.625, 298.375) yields -0.07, 70.9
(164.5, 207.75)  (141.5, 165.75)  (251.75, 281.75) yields 0.08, 79.3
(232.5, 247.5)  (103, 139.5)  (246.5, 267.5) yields 0.18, 79.5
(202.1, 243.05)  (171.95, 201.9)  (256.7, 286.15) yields 0.25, 77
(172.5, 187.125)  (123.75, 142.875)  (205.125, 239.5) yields -0.11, 67.9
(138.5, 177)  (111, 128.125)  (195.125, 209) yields -0.11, 70.6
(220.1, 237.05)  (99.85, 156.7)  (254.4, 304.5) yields 0.42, 79.6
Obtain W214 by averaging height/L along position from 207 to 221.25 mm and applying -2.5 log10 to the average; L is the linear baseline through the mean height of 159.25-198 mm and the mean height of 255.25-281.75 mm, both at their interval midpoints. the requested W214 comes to 0.207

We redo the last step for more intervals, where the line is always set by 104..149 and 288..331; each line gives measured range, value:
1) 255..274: 0.032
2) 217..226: 0.421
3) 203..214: 0.181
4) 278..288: 0.049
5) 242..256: 0.052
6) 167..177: -0.001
